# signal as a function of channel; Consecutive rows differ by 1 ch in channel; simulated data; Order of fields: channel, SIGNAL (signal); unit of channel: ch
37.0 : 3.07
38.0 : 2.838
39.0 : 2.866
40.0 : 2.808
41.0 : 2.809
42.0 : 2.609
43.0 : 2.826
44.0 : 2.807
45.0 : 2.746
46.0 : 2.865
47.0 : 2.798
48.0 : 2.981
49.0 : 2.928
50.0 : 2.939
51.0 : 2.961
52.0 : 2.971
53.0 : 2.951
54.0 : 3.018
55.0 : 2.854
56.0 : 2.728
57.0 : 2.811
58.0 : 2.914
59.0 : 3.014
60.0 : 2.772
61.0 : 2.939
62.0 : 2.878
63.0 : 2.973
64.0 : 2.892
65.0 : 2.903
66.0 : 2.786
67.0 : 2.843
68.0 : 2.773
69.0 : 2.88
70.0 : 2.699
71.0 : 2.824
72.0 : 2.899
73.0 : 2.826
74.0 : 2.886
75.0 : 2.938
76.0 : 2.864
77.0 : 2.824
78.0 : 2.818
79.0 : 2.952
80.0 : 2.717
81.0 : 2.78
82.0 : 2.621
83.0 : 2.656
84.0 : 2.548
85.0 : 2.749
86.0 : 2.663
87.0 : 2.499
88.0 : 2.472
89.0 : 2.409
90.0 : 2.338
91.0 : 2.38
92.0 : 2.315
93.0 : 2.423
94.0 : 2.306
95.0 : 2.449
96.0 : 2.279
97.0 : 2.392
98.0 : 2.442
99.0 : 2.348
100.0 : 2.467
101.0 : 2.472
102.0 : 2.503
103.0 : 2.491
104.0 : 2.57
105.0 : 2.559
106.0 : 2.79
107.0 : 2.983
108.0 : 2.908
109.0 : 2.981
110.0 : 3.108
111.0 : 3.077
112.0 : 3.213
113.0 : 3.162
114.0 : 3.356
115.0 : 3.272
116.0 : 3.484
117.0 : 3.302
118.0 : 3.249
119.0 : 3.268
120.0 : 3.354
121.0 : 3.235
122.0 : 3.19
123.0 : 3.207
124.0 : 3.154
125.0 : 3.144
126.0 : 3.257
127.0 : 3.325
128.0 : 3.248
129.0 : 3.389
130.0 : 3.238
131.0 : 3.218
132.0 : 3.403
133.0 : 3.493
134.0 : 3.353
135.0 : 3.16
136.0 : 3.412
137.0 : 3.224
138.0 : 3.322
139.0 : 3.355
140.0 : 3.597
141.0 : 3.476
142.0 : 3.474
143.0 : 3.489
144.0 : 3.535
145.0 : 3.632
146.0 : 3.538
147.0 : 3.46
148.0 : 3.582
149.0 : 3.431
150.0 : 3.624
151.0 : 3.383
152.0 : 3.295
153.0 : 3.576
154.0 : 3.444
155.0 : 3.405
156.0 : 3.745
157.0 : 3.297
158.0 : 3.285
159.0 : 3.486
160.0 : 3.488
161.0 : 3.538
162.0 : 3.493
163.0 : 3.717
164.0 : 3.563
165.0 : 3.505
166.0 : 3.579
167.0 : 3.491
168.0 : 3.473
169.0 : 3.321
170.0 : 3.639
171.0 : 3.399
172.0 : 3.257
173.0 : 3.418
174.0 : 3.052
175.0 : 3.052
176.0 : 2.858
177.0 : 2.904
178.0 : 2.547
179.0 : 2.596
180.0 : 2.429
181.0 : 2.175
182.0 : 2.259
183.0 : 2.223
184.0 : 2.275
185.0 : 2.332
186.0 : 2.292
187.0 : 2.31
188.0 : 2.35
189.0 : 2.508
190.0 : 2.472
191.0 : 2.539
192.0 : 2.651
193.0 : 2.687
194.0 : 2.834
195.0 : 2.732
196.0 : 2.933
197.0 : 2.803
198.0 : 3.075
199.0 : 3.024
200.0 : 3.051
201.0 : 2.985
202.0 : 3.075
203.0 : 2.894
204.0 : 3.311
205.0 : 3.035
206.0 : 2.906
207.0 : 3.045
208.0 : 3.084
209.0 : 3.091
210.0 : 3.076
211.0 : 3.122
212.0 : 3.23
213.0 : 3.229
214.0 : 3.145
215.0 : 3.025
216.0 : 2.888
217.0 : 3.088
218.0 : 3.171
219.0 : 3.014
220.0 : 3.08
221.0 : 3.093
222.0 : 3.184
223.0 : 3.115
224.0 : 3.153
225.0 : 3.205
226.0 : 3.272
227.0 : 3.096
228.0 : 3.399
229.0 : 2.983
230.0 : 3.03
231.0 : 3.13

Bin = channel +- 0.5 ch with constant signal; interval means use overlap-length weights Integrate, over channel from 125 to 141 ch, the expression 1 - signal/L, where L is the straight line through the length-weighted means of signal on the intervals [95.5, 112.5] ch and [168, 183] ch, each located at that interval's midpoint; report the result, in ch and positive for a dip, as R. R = -3.2 ch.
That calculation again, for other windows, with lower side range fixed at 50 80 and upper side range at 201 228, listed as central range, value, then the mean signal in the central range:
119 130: -1.1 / 3.25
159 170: -1.8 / 3.52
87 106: 3.2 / 2.43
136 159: -3.5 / 3.46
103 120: -0.7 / 3.07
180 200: 3.3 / 2.56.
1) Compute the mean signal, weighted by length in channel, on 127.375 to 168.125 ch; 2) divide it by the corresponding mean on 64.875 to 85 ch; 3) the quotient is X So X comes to 1.2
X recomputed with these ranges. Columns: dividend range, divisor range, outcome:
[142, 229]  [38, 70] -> 1.08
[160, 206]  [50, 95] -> 1.06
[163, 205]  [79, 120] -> 1.06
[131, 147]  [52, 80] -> 1.19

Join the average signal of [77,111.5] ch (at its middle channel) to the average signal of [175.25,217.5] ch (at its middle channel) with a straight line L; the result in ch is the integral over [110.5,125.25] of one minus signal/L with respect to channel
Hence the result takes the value -3.3 ch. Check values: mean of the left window 2.61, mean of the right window 2.79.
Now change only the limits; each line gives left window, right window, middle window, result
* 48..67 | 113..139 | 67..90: 2.2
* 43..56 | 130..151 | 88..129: 4.9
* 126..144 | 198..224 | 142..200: 2.6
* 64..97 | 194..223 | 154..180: -3.5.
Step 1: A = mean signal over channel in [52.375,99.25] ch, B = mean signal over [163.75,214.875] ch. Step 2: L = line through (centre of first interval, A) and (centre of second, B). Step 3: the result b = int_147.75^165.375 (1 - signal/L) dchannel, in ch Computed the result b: -3.9 ch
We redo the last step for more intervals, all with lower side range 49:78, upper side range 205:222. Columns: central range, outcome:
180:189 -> 2.2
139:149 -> -1.8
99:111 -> 0.9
